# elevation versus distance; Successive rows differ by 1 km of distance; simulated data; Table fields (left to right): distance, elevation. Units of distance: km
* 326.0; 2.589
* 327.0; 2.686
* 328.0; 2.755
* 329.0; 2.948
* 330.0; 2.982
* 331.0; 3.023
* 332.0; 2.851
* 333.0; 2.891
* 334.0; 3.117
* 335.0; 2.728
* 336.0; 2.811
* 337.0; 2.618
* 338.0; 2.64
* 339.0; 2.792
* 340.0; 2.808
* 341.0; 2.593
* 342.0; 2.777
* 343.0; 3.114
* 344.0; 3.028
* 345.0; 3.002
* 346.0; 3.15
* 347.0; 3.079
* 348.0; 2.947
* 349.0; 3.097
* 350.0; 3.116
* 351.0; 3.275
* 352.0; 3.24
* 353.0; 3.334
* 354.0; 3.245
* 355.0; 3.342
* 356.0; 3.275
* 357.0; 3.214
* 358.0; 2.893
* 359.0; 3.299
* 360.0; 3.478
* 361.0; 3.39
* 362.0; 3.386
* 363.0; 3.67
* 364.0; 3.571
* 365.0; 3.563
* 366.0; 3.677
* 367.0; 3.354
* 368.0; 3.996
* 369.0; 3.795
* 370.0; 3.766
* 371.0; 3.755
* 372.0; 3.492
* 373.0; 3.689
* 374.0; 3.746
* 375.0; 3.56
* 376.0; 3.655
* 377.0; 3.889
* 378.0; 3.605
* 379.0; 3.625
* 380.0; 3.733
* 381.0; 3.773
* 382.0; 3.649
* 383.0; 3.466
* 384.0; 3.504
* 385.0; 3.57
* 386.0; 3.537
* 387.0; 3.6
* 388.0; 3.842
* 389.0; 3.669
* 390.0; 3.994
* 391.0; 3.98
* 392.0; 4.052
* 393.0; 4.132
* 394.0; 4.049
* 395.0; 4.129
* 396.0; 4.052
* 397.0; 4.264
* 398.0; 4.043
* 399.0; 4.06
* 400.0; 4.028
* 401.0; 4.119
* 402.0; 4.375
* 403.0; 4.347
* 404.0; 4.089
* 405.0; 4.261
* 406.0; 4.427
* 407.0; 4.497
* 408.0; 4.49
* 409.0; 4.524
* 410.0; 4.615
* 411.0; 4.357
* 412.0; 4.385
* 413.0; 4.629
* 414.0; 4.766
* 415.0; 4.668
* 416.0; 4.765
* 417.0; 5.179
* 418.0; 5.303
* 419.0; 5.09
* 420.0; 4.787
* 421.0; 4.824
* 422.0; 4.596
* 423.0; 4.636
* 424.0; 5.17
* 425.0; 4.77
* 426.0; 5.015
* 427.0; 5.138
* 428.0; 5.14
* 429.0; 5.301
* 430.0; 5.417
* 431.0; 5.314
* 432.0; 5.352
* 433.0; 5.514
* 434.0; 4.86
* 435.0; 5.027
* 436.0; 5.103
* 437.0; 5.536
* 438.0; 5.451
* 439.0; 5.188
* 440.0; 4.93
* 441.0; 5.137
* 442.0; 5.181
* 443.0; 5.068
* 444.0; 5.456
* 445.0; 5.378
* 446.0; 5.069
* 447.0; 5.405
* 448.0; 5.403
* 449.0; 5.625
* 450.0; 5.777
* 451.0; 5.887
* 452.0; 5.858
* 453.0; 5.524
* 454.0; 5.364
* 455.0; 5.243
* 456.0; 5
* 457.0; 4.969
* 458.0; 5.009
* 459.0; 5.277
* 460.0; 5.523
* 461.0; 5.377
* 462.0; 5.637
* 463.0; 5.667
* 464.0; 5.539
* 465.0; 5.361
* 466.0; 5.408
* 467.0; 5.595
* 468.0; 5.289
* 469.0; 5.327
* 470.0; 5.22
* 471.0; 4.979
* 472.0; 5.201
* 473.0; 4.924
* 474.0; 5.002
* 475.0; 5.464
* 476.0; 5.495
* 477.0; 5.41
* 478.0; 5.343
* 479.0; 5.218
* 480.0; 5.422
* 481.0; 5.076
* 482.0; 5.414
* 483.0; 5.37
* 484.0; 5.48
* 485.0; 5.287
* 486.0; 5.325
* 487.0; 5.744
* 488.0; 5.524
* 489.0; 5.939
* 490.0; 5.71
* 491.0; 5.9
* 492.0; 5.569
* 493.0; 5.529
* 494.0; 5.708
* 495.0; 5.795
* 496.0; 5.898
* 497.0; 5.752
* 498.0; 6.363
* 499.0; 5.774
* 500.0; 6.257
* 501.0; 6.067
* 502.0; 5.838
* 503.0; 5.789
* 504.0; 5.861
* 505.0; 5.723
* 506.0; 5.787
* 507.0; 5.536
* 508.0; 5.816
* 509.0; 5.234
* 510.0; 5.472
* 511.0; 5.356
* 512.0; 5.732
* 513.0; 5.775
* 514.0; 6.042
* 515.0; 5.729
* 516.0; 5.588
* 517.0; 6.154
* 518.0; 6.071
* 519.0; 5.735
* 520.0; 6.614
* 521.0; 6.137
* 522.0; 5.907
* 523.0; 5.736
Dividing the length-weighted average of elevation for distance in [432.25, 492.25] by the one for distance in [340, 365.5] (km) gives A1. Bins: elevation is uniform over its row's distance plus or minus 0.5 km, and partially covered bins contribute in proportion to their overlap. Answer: 1.68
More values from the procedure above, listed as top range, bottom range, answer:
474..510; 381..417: 1.36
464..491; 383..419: 1.27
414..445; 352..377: 1.45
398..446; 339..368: 1.51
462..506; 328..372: 1.75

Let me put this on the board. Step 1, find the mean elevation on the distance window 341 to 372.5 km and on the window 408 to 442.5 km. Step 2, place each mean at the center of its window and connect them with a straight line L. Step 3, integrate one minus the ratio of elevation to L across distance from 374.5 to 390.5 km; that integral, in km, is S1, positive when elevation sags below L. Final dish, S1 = 1.1 km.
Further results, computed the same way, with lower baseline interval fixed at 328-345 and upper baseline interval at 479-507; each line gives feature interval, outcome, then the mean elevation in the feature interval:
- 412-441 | -3.6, 5.04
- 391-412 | -1.1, 4.24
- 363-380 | -0.9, 3.67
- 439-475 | -2.2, 5.33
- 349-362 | -0.2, 3.26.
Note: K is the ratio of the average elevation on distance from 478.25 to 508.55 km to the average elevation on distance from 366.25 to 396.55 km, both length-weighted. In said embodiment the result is 1.51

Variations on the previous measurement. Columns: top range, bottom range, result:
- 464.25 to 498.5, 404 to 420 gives 1.18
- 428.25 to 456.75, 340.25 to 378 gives 1.58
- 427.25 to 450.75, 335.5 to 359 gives 1.75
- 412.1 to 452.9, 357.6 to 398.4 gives 1.39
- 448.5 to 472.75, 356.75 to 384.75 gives 1.51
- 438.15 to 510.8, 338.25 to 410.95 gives 1.50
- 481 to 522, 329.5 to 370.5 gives 1.82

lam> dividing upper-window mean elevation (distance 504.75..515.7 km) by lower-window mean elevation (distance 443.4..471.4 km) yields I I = 1.0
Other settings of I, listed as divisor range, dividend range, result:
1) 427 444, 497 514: 1.11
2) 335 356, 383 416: 1.39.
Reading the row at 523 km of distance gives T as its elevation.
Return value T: 5.736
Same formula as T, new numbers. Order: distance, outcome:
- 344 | 3.028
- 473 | 4.924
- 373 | 3.689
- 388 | 3.842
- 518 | 6.071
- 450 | 5.777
